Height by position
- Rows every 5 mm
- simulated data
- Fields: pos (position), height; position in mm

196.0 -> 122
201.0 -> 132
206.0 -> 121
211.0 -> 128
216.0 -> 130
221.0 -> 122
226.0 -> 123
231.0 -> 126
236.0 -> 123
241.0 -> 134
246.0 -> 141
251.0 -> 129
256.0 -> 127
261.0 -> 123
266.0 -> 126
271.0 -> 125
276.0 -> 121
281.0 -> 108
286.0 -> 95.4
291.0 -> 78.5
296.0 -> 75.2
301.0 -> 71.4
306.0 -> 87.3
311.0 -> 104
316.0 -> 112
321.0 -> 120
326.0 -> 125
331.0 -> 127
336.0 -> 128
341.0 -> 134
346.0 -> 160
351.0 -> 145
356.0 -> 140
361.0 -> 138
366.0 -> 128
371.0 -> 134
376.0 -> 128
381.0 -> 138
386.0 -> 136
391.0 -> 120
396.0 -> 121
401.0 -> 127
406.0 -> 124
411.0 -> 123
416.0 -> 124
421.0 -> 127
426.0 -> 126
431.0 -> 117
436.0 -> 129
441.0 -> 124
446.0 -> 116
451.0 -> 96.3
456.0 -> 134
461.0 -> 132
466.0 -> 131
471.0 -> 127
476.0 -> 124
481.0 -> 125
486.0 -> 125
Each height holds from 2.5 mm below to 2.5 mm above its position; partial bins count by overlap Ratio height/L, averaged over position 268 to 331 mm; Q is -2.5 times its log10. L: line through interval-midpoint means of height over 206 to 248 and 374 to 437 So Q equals 0.227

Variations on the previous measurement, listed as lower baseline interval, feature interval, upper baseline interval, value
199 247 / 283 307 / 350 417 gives 0.493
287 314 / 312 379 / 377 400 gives -0.229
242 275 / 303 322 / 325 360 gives 0.280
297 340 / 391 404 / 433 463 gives -0.059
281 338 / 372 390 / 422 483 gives -0.177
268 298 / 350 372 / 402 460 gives -0.213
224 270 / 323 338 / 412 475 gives -0.003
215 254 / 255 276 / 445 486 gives 0.027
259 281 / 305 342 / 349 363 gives 0.141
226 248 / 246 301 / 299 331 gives 0.084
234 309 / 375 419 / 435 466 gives -0.070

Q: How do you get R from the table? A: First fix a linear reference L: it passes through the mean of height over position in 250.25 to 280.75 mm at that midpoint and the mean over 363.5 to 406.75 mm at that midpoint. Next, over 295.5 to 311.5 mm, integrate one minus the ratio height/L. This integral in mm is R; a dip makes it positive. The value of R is 5.37 mm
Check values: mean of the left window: 124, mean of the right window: 129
